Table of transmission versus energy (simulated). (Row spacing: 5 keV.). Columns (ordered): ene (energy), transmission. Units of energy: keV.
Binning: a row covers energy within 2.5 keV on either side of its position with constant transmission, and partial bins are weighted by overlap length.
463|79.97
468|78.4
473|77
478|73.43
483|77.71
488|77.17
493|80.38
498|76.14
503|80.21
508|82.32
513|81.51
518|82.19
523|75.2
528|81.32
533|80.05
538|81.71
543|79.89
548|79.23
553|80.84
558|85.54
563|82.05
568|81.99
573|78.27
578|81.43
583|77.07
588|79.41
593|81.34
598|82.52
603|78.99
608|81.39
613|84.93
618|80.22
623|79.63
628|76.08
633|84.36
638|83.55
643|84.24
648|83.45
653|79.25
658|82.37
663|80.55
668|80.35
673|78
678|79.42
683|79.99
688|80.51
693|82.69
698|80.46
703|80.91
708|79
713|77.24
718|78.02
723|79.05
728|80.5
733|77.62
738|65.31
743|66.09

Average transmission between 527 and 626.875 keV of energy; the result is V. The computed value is 80.8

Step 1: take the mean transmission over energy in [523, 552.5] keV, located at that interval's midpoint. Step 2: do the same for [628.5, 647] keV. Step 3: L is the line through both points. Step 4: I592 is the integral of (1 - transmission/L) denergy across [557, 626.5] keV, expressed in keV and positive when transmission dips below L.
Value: 0.69 keV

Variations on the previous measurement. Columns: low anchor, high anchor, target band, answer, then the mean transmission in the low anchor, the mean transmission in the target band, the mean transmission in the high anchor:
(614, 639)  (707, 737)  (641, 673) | -0.6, 80.9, 81.4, 77.9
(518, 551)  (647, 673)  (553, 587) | -0.4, 79.8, 81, 80.8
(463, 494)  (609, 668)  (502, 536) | -0.8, 77.4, 80.4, 81.6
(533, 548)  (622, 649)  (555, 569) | -0.4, 80.4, 83.2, 81.9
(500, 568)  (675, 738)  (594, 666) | -1.5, 80.9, 81.5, 79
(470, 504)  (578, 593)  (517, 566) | -1.5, 77.3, 80.8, 79.3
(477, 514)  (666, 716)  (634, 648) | -0.8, 78.7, 83.9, 79.8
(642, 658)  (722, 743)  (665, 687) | 0.0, 82.1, 79.5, 74.2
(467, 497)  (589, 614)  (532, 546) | -0.2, 77.2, 80.6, 81.5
